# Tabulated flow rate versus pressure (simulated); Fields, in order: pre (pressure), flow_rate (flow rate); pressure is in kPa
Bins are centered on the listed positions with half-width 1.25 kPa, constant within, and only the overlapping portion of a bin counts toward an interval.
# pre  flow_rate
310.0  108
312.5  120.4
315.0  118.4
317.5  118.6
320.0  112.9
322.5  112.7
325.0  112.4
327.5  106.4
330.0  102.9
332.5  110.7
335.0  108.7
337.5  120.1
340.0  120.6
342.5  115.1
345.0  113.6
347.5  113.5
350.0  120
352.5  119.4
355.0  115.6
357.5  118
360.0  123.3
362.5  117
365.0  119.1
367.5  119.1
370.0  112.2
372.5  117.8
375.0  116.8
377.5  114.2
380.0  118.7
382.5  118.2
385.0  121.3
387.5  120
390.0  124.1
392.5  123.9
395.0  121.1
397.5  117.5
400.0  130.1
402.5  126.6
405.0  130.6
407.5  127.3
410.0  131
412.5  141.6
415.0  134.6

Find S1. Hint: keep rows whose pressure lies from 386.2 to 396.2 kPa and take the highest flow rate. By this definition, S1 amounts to 124.1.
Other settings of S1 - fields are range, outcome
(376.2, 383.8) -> 118.7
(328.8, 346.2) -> 120.6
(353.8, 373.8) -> 123.3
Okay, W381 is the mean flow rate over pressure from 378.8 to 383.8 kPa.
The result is 118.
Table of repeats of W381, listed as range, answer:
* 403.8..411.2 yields 130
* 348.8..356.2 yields 118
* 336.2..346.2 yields 117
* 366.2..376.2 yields 116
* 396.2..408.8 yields 126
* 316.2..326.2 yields 114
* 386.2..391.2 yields 122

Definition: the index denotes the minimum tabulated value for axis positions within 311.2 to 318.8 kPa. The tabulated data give 118.4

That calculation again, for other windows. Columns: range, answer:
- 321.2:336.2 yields 102.9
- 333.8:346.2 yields 108.7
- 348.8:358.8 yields 115.6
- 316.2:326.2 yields 112.4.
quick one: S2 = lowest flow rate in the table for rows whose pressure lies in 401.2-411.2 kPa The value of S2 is 126.6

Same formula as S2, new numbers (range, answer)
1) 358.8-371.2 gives 112.2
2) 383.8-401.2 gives 117.5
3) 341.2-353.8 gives 113.5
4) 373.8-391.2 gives 114.2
